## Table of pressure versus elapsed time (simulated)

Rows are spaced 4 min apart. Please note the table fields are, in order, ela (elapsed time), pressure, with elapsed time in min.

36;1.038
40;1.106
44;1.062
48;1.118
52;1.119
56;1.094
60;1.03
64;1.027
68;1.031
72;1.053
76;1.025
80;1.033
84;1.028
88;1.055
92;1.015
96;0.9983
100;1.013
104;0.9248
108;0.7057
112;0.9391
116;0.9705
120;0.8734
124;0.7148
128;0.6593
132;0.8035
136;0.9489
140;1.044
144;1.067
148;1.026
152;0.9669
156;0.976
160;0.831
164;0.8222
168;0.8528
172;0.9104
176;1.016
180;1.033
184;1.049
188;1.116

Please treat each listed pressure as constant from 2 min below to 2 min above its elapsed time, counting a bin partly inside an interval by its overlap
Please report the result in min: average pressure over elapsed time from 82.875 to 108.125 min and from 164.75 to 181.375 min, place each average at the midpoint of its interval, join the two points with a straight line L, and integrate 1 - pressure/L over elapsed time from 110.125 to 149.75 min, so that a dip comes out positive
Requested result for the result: 2.4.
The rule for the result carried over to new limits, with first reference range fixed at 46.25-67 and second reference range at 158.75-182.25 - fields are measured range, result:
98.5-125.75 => 3.3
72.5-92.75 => 0.1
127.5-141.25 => 1.3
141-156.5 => -1.1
